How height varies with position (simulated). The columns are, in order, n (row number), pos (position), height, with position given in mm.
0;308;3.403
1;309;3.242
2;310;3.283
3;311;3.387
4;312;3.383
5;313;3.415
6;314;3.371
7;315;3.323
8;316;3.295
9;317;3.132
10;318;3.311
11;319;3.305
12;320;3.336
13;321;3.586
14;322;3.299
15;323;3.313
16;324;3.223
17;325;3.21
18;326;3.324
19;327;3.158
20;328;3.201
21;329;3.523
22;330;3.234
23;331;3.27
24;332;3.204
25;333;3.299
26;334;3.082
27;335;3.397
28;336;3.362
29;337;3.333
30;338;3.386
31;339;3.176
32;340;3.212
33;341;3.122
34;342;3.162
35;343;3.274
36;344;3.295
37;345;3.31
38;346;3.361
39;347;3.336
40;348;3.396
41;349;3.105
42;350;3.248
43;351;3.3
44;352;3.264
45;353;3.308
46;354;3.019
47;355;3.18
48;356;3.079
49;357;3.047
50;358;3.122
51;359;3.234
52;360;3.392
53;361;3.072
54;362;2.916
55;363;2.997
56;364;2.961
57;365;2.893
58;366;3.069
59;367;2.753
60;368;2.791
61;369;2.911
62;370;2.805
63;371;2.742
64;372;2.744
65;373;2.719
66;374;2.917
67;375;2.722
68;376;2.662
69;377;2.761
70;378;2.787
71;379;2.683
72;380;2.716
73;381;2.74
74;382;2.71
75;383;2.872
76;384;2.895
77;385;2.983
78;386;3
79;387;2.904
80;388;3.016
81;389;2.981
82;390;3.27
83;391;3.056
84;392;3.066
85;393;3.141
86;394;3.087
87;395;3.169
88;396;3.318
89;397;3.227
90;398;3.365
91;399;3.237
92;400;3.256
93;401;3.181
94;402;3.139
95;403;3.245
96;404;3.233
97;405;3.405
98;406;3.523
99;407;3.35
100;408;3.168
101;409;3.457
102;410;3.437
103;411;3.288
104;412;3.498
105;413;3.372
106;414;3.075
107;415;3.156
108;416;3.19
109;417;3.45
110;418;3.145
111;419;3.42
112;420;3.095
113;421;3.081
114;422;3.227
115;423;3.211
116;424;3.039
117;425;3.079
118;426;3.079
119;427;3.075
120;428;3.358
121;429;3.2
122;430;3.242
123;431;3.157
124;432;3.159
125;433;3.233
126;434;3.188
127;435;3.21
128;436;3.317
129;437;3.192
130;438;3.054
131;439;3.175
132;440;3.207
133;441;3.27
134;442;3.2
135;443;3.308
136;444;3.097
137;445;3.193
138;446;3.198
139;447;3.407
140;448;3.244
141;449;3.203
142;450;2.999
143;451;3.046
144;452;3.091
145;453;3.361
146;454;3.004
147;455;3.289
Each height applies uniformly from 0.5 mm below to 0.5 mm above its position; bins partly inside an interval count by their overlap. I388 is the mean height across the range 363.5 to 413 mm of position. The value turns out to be 3.04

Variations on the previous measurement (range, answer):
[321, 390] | 3.09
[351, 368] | 3.08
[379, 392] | 2.92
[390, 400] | 3.19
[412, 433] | 3.2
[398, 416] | 3.29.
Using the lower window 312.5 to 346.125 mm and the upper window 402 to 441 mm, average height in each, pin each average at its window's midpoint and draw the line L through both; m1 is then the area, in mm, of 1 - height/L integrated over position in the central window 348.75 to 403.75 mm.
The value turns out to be 4.2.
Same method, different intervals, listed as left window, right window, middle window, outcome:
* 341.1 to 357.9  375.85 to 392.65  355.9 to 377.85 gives 1.0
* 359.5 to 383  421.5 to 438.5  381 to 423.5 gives -2.3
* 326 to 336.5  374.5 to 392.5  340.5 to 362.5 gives -0.6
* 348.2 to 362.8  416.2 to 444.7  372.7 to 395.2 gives 1.9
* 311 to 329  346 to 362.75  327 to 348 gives -0.2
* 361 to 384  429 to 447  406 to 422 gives -1.2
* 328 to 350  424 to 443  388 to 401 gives 0.2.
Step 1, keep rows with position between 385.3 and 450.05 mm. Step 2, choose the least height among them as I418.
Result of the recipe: 2.904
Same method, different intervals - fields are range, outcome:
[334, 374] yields 2.719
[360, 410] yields 2.662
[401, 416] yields 3.075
